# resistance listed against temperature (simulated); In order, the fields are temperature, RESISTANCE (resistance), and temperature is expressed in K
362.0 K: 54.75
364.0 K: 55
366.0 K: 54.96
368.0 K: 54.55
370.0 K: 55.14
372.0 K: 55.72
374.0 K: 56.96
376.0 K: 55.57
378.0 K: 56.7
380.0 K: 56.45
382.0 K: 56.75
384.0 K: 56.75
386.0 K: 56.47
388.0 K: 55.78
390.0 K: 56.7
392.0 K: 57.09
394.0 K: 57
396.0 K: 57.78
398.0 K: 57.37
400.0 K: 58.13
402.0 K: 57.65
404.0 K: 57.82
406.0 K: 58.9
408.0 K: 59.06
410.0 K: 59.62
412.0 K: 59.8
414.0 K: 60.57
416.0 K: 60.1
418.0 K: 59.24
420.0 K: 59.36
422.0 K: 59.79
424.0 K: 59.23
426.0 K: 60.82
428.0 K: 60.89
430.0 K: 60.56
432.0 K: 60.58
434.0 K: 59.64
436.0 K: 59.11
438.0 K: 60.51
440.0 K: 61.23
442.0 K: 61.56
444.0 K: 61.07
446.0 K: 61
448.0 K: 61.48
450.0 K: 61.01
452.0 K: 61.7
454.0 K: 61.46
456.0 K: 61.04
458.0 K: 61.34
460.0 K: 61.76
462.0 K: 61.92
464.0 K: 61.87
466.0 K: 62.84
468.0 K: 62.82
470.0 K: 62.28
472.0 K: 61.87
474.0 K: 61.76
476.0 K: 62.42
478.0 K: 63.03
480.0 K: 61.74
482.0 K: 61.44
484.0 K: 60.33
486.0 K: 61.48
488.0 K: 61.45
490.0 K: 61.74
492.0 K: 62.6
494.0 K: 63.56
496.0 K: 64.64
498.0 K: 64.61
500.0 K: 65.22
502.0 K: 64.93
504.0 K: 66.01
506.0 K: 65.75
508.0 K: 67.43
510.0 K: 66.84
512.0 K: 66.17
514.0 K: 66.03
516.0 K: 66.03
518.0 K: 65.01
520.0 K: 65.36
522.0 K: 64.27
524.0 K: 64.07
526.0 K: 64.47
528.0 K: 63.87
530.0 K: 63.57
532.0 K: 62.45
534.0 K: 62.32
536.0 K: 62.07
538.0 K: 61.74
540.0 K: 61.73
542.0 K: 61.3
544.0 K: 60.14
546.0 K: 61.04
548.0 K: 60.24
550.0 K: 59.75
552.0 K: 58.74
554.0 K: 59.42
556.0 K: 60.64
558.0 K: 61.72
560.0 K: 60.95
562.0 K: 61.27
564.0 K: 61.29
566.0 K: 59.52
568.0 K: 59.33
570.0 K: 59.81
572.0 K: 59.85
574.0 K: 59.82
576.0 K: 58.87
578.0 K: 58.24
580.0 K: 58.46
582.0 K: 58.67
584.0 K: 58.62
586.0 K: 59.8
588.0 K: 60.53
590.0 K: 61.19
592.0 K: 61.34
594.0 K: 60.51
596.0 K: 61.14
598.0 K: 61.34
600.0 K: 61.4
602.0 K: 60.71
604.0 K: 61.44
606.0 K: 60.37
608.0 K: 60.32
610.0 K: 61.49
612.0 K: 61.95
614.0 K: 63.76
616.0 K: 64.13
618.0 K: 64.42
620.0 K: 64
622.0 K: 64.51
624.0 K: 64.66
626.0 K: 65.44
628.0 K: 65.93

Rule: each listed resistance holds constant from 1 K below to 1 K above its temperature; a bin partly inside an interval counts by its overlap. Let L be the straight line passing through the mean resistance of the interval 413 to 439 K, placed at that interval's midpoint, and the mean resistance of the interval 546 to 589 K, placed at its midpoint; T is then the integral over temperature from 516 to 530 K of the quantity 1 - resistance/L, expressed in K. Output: -1.1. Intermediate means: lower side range 60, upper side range 59.8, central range 64.5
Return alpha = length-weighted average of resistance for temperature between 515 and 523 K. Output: 65.2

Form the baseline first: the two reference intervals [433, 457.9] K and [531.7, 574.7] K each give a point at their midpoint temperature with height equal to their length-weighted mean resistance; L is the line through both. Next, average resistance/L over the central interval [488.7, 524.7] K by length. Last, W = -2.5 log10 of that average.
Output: -0.07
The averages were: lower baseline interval 60.9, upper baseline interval 60.7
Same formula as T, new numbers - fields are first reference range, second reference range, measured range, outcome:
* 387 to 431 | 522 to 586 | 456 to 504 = -2.22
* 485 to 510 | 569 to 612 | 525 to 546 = 0.10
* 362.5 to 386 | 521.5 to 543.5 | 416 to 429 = -0.43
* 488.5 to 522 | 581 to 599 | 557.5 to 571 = 0.28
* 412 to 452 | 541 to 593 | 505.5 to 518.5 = -1.31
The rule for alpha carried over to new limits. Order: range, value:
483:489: 61.1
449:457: 61.3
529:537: 62.6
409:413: 59.7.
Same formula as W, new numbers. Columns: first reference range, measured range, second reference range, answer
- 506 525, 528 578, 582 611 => 0.05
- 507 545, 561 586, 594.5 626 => 0.06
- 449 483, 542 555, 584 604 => 0.02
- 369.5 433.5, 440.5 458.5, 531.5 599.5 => -0.04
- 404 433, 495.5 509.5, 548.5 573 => -0.10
